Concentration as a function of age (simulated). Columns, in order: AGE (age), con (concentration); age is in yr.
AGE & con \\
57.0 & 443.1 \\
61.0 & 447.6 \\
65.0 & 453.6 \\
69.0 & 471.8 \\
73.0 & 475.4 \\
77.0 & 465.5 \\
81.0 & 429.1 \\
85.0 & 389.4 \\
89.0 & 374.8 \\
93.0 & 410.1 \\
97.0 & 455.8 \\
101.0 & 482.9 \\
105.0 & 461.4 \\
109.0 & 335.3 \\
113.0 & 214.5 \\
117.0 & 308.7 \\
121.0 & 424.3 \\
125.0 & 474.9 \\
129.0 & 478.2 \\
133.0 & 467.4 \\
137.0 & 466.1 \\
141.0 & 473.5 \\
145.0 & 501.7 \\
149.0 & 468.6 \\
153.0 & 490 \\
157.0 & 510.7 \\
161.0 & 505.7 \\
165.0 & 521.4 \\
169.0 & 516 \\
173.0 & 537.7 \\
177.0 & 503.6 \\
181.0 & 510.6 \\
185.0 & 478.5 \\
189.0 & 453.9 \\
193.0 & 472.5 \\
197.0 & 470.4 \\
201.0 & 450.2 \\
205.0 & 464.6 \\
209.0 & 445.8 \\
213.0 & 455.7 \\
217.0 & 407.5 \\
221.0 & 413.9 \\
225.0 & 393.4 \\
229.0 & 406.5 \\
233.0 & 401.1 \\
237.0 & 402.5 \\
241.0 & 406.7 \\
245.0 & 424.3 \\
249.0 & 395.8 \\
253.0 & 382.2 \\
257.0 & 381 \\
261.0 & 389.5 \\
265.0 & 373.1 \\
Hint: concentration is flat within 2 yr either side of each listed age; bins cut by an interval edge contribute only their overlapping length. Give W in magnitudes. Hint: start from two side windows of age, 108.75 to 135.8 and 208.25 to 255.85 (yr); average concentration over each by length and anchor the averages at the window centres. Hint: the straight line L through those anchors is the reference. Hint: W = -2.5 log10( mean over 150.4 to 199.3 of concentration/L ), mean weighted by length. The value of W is -0.235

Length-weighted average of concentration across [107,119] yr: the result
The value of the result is 286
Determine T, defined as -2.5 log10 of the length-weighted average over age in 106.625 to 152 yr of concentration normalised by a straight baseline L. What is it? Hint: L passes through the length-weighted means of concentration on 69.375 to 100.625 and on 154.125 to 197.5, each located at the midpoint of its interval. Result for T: 0.11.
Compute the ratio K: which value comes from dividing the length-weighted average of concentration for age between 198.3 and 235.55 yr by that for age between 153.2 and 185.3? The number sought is 0.84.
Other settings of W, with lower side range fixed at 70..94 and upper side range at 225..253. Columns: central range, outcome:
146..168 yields -0.201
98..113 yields 0.061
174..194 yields -0.183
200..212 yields -0.115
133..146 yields -0.142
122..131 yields -0.124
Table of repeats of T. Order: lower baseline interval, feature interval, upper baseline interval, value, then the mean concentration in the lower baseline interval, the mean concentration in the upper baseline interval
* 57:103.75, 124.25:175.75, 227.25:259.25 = -0.17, 442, 400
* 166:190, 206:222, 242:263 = 0.04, 503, 395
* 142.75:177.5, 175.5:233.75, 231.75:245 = 0.00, 506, 407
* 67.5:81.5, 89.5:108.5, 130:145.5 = 0.07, 463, 475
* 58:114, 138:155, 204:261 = -0.16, 423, 411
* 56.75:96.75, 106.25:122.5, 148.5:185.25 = 0.39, 437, 507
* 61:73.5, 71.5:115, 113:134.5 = 0.08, 463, 410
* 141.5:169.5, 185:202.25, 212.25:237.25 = -0.03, 500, 410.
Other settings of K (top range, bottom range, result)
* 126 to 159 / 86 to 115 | 1.23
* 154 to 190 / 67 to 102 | 1.15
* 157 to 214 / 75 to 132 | 1.19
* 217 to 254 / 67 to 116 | 0.98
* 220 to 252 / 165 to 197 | 0.82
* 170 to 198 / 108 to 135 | 1.27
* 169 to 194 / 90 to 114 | 1.24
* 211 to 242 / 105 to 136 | 1.04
